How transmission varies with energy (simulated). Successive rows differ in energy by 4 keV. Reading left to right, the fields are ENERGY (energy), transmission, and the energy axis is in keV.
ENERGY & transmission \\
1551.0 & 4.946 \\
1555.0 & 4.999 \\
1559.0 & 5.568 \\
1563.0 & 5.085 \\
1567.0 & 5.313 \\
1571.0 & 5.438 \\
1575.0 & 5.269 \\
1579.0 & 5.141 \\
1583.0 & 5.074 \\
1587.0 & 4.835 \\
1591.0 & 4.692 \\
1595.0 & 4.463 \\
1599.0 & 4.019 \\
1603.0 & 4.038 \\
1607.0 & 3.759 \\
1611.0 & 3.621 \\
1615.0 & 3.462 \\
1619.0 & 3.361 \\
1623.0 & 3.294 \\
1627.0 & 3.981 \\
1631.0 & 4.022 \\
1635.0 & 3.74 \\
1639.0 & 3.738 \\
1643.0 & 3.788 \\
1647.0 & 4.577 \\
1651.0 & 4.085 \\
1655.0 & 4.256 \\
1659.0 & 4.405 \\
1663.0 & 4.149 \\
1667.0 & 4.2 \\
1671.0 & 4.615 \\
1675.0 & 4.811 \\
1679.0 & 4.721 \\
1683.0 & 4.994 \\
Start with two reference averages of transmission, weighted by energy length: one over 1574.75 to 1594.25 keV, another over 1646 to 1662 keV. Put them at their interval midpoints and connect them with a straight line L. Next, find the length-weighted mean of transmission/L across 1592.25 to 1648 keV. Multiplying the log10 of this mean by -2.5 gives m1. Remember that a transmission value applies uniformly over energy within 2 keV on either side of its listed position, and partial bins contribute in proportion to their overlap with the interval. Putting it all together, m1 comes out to 0.20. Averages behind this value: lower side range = 4.94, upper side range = 4.3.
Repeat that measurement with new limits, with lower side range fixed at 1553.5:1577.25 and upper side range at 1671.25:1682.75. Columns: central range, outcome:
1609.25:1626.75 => 0.40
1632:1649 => 0.24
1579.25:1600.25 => 0.11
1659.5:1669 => 0.15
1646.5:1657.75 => 0.15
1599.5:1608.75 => 0.29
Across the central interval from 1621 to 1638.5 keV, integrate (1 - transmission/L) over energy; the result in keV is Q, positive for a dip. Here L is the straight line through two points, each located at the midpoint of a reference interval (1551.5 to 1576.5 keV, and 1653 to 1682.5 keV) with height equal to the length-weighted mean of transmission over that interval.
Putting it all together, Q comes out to 3.69 keV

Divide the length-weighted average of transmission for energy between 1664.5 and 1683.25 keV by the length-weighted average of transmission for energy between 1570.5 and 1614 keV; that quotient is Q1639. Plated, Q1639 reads 1.0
